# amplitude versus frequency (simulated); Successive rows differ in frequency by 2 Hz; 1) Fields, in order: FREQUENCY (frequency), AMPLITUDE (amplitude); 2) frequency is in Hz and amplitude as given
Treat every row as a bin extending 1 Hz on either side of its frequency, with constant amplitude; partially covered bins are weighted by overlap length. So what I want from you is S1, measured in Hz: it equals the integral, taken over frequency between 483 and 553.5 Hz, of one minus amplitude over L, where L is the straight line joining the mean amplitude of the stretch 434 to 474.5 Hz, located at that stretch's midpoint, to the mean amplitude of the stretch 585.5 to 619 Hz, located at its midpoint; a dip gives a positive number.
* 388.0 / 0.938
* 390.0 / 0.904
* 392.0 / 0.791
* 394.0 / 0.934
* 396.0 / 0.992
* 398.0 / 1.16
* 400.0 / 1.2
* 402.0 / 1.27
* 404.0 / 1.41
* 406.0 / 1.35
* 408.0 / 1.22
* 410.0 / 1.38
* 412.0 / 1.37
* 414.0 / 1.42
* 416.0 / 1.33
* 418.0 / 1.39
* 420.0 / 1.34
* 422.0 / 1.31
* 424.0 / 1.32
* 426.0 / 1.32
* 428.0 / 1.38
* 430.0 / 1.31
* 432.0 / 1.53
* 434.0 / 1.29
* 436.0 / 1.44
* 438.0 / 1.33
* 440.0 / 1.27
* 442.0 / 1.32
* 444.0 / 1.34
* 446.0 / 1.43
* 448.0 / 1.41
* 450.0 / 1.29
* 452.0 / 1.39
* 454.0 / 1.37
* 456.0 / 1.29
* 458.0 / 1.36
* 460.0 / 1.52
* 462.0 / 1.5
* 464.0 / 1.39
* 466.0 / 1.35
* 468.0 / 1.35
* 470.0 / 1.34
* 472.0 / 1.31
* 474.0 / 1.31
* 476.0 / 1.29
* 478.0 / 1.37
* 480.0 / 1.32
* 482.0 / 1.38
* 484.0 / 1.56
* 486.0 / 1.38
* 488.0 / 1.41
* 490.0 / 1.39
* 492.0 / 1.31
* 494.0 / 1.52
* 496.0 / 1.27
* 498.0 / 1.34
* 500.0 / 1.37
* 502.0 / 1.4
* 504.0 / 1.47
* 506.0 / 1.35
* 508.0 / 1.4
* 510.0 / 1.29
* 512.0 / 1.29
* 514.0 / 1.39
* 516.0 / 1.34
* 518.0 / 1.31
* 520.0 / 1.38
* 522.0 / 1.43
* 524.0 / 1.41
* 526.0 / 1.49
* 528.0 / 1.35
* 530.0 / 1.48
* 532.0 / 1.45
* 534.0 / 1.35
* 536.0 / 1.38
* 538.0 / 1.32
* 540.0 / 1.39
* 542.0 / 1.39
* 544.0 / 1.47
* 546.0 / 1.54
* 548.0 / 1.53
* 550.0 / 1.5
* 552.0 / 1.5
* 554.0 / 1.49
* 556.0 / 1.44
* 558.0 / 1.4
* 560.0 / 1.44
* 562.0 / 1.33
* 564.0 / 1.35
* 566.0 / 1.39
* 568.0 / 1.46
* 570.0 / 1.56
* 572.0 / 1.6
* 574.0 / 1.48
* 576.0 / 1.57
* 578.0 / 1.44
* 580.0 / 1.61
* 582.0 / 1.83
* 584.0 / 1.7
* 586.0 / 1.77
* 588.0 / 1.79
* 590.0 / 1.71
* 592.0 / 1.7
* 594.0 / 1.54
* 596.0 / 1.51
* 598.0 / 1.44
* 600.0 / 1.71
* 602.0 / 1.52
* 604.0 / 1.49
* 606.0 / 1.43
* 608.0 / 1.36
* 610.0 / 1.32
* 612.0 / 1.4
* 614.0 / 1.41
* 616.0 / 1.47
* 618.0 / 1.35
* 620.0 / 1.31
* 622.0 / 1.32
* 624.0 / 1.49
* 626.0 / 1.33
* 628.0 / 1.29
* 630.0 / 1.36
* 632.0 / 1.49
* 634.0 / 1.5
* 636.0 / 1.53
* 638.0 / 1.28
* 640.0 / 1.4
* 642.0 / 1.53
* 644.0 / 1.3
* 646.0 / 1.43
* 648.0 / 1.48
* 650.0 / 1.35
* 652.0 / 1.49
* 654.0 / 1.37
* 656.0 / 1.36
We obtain 1.34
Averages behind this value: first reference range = 1.36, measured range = 1.4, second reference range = 1.52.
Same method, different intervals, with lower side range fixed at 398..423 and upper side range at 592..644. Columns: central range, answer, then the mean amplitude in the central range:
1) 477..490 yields -0.4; 1.4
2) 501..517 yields 0.1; 1.37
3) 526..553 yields -0.8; 1.44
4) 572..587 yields -2.3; 1.63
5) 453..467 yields -0.5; 1.4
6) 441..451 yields -0.1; 1.36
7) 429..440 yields -0.3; 1.37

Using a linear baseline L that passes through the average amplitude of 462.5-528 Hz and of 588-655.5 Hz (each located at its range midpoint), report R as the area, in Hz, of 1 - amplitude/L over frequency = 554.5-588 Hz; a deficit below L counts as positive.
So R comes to -2.7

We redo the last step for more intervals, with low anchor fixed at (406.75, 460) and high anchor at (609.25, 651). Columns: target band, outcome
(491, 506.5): -0.12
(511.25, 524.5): 0.09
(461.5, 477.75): 0.14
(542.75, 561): -1.28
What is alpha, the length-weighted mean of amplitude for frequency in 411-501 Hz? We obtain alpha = 1.37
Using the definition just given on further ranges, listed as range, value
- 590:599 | 1.57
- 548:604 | 1.55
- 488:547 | 1.39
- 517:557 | 1.43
